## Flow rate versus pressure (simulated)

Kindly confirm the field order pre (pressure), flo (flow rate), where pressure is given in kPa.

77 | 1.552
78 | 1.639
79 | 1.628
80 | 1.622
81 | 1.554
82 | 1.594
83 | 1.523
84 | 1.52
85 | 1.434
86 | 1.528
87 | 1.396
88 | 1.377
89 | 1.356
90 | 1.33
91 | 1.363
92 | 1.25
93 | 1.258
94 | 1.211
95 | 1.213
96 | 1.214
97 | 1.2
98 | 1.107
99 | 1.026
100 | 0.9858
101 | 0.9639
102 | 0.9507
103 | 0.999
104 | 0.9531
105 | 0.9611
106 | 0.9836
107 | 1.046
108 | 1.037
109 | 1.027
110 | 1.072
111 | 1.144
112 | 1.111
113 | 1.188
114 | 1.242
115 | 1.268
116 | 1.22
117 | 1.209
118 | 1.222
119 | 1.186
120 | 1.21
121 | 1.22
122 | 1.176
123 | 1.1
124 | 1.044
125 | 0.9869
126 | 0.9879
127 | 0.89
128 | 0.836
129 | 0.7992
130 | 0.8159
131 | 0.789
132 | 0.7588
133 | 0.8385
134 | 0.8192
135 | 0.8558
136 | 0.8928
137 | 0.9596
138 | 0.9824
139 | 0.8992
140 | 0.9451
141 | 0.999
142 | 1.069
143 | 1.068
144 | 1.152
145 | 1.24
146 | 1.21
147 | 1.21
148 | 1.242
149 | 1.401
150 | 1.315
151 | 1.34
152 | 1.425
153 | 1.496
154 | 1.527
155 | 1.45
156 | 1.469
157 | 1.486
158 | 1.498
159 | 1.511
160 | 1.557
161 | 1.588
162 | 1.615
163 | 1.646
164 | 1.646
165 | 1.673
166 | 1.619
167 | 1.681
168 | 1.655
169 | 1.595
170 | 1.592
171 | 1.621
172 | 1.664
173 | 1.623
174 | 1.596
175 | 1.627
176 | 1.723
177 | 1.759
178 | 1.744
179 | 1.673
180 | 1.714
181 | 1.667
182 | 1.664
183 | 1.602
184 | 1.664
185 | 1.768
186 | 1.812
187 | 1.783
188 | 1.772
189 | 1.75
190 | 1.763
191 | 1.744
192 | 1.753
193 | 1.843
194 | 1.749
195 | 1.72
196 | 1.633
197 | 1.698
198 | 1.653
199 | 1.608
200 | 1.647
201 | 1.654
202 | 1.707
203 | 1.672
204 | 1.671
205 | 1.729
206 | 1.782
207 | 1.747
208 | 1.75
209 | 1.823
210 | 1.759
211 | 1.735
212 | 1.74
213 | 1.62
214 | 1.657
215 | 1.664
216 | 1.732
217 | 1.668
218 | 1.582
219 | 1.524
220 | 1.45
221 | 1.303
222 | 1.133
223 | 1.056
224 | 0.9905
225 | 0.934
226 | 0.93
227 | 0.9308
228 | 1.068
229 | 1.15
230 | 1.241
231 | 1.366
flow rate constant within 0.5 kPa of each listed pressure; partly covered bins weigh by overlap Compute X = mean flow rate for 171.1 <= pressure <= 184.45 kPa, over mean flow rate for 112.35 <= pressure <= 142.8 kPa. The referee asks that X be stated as 1.65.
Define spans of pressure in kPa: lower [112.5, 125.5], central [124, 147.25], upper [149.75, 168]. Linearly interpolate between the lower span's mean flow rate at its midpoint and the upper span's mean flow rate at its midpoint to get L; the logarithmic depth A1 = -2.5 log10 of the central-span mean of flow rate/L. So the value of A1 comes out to 0.36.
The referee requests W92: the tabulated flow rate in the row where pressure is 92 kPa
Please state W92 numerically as 1.25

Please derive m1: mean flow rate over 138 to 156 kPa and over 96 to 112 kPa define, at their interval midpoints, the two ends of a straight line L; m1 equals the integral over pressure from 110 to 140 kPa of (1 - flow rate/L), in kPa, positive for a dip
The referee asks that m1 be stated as 2.8 kPa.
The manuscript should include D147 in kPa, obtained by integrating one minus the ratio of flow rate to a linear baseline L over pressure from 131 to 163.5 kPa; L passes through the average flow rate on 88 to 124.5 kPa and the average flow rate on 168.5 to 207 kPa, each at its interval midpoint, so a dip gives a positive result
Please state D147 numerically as 4.7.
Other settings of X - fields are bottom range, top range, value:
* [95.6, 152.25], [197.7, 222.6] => 1.54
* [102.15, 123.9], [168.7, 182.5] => 1.49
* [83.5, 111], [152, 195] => 1.40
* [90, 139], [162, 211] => 1.61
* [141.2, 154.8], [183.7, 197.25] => 1.36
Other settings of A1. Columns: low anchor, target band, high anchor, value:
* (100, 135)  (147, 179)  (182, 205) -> -0.086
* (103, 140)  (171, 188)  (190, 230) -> -0.236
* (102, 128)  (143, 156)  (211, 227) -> -0.117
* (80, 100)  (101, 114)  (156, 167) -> 0.317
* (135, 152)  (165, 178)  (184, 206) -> -0.144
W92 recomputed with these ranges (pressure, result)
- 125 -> 0.9869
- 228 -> 1.068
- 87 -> 1.396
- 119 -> 1.186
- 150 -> 1.315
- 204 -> 1.671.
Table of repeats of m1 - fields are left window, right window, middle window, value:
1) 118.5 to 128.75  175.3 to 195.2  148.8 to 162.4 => -0.67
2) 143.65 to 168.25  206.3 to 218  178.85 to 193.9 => -1.25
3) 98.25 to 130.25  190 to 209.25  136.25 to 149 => 1.90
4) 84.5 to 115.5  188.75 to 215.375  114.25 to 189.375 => 5.75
